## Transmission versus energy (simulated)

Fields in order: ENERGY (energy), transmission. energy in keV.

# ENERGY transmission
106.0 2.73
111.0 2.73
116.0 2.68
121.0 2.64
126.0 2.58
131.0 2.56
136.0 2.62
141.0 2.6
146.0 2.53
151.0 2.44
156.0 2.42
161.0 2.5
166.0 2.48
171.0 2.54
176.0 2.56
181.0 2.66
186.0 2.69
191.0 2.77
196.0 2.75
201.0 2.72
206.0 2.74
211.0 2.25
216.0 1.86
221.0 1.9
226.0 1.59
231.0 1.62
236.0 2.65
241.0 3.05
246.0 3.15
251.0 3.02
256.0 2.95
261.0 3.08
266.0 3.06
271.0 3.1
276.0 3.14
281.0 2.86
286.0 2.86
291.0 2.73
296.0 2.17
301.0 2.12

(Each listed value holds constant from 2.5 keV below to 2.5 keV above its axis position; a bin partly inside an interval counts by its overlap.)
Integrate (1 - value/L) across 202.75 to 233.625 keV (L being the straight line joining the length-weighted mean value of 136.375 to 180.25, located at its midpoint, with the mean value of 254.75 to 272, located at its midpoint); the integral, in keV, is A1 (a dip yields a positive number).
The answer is 8.8 keV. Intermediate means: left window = 2.52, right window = 3.05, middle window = 2.01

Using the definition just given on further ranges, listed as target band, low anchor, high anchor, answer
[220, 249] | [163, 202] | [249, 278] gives 5.5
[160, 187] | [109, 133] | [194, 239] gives -1.7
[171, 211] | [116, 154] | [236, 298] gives 0.9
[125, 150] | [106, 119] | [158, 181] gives 0.6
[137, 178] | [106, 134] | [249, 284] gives 3.5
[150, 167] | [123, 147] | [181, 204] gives 1.2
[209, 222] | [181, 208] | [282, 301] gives 3.3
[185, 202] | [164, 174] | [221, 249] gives -1.9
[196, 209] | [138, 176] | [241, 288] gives 0.1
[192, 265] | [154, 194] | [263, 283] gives 7.7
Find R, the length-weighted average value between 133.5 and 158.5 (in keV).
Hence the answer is 2.52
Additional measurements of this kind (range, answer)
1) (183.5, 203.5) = 2.73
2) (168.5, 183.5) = 2.59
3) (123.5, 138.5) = 2.59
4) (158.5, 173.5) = 2.51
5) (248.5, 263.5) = 3.02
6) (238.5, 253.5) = 3.07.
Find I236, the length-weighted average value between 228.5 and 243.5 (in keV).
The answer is 2.44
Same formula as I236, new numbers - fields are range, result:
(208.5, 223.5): 2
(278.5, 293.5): 2.82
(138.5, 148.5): 2.56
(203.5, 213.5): 2.5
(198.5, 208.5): 2.73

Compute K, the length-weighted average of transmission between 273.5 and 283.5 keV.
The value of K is 3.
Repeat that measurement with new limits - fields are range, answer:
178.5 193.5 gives 2.71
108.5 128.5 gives 2.66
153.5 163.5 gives 2.46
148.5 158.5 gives 2.43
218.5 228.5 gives 1.74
